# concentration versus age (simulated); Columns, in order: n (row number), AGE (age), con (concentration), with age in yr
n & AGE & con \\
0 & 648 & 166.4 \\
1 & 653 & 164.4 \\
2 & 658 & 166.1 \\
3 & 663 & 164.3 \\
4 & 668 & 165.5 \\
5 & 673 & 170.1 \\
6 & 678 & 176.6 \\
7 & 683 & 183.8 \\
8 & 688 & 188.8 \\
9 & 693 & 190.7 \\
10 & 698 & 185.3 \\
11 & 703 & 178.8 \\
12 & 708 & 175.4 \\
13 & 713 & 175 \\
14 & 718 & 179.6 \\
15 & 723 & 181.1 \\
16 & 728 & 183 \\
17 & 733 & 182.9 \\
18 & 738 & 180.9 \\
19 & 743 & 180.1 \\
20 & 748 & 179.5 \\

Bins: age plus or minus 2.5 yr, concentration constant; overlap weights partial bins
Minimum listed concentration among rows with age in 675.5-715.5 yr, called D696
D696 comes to 175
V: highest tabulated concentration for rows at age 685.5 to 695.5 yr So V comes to 190.7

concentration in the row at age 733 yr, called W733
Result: 182.9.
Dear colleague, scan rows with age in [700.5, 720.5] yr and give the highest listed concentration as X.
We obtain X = 179.6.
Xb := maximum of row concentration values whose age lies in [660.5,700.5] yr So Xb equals 190.7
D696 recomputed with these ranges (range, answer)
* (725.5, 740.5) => 180.9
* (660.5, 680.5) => 164.3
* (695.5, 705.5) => 178.8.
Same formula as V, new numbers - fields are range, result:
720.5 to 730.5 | 183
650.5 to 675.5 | 170.1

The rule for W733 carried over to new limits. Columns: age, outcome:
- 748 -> 179.5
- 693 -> 190.7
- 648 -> 166.4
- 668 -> 165.5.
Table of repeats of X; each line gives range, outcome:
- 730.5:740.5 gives 182.9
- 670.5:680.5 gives 176.6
